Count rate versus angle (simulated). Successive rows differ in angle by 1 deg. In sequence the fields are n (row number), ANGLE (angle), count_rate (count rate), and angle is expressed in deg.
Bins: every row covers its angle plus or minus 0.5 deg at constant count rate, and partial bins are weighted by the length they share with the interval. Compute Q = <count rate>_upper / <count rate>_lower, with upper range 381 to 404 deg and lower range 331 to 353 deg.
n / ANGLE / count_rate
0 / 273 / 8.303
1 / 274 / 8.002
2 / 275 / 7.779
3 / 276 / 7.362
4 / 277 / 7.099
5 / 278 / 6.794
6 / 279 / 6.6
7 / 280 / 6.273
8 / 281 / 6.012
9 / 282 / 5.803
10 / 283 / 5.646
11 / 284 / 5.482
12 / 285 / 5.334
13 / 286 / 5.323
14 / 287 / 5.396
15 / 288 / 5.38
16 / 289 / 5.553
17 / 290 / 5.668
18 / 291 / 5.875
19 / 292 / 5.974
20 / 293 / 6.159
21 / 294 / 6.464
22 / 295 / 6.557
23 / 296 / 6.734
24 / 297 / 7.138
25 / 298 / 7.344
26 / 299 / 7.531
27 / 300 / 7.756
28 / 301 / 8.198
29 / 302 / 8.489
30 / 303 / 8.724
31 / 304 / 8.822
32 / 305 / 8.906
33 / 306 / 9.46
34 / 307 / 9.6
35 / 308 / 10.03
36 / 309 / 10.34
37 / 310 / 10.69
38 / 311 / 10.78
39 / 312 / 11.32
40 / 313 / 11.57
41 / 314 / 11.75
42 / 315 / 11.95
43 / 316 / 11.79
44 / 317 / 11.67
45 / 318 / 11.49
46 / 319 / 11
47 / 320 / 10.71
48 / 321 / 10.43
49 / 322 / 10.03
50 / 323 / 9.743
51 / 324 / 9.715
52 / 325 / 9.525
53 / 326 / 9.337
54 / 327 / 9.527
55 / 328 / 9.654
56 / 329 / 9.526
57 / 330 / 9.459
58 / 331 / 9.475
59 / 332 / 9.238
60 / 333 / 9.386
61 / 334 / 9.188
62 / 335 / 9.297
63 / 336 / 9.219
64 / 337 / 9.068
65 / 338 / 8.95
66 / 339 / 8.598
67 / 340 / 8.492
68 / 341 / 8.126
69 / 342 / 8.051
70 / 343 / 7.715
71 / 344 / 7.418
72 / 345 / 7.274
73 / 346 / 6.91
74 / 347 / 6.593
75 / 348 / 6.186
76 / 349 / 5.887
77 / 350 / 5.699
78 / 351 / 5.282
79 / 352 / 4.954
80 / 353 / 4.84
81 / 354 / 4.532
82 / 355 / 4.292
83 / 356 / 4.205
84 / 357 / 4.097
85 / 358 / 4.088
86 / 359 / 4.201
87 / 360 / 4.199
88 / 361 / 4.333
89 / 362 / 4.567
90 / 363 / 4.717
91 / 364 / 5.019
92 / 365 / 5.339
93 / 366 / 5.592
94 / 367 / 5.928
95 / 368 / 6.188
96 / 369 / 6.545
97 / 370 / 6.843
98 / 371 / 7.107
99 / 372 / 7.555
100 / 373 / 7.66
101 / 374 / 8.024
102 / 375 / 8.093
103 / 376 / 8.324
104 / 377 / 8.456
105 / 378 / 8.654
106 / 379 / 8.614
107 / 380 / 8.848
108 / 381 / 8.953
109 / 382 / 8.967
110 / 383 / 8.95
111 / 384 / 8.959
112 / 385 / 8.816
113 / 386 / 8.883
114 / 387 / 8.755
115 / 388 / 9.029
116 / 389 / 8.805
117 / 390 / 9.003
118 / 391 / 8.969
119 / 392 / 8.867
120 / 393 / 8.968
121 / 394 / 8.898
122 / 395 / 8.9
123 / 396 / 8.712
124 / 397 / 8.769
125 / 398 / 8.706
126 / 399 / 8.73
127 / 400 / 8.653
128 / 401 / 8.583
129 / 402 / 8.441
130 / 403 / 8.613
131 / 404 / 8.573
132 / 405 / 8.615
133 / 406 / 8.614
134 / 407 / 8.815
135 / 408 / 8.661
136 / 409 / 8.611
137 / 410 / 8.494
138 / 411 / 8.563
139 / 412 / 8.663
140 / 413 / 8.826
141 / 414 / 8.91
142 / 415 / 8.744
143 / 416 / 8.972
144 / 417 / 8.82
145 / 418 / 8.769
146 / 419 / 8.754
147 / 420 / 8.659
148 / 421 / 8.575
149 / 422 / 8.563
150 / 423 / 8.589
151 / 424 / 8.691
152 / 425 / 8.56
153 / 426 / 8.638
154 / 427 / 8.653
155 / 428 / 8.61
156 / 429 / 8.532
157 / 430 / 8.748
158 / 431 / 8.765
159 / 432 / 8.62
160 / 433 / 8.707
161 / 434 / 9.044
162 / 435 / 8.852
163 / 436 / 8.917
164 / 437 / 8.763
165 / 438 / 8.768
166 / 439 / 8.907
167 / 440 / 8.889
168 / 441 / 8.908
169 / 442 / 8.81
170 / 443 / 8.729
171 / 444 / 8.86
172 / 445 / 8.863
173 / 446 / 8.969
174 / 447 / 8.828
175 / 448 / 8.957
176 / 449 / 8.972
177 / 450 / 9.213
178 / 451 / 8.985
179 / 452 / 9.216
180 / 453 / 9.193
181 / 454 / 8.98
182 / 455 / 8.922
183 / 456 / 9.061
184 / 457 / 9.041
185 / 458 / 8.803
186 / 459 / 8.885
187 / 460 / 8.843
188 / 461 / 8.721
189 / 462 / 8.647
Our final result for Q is 1.1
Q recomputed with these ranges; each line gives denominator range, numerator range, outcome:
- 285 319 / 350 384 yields 0.75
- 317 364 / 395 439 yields 1.14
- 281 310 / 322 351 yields 1.18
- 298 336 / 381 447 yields 0.89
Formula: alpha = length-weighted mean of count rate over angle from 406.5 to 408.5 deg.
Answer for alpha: 8.74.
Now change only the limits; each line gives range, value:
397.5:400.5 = 8.7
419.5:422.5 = 8.6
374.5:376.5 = 8.21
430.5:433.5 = 8.7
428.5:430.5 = 8.64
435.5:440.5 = 8.85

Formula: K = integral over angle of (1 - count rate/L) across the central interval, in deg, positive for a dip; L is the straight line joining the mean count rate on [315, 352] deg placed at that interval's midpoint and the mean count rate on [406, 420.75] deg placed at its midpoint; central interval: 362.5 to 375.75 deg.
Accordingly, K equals 3.4 deg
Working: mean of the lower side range 8.87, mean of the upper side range 8.73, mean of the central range 6.54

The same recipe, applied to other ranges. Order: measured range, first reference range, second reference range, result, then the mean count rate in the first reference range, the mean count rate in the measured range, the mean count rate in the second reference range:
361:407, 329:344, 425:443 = 4.3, 8.85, 7.99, 8.77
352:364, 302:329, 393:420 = 6.4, 10.3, 4.42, 8.71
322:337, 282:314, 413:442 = -2.8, 7.72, 9.46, 8.75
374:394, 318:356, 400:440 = -0.7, 8.19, 8.77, 8.7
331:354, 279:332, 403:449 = 2.8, 8.51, 7.54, 8.74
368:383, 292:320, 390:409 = 1.5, 9.31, 8.01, 8.73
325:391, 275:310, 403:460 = 4.2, 7.12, 7.39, 8.8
